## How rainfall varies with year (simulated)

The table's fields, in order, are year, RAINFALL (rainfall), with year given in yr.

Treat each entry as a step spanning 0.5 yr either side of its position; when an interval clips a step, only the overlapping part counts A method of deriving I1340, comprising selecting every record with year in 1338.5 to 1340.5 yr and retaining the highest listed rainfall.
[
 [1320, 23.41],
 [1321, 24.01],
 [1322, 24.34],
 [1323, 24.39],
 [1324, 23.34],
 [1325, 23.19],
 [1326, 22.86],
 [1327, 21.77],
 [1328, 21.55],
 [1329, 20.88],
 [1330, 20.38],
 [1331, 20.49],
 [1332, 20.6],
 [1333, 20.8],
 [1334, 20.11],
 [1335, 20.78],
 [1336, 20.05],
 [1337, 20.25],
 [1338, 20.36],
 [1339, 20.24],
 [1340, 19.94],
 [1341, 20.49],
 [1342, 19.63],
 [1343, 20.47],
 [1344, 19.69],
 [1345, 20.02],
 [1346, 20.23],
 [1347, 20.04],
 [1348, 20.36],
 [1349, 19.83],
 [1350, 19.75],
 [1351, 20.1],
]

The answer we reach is 20.24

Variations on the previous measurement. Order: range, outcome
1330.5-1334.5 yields 20.8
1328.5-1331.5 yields 20.88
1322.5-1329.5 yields 24.39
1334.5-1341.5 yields 20.78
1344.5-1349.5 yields 20.36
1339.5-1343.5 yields 20.49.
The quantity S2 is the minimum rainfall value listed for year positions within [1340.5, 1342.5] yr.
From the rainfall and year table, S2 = 19.63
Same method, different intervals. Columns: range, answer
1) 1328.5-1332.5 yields 20.38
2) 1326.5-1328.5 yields 21.55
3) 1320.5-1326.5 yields 22.86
